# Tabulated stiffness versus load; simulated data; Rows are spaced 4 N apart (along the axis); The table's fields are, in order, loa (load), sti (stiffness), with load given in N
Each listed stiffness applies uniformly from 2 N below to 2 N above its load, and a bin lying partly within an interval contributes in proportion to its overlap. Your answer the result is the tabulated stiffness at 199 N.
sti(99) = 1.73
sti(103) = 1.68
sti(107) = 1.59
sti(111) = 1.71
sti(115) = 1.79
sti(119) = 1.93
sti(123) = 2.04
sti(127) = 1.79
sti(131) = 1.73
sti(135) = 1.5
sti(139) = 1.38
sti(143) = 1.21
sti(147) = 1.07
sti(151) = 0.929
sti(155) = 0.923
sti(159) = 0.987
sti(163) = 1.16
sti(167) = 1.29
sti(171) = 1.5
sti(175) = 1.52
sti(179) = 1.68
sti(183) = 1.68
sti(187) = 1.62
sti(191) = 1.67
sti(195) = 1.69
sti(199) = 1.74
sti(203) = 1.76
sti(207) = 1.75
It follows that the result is 1.74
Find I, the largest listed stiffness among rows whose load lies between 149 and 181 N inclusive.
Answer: 1.68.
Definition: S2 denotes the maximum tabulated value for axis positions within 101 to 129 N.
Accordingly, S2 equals 2.04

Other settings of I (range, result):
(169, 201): 1.74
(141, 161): 1.21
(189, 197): 1.69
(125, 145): 1.79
